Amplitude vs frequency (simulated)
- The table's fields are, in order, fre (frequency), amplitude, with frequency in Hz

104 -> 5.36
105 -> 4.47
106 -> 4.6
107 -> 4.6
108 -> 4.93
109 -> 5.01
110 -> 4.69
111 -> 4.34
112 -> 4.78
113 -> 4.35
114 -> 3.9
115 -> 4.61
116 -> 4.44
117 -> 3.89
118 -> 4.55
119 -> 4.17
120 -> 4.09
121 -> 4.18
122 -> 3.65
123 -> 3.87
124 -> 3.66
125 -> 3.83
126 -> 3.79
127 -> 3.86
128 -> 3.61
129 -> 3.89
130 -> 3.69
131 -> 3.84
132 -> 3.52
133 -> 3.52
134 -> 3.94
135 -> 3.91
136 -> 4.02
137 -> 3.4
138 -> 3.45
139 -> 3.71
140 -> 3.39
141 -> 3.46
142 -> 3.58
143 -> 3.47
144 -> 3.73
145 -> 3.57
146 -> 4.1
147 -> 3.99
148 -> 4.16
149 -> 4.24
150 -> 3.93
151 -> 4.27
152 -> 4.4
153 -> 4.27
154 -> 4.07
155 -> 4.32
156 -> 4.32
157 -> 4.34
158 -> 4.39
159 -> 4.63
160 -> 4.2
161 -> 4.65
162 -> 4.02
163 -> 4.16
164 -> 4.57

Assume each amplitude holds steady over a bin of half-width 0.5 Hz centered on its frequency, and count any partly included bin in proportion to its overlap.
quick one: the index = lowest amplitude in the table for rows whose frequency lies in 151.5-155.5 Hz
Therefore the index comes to 4.07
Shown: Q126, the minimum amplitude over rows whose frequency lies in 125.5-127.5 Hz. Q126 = 3.79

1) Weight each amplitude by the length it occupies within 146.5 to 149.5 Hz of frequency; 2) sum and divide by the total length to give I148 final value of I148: 4.13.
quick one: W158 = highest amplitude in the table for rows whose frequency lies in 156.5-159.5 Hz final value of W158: 4.63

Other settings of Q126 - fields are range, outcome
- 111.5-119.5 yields 3.89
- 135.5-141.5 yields 3.39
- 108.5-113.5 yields 4.34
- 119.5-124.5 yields 3.65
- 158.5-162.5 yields 4.02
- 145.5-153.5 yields 3.93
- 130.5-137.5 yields 3.4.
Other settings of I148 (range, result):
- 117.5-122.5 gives 4.13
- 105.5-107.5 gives 4.6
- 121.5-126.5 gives 3.76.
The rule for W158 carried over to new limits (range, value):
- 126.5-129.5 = 3.89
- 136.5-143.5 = 3.71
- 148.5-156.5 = 4.4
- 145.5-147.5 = 4.1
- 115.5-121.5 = 4.55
